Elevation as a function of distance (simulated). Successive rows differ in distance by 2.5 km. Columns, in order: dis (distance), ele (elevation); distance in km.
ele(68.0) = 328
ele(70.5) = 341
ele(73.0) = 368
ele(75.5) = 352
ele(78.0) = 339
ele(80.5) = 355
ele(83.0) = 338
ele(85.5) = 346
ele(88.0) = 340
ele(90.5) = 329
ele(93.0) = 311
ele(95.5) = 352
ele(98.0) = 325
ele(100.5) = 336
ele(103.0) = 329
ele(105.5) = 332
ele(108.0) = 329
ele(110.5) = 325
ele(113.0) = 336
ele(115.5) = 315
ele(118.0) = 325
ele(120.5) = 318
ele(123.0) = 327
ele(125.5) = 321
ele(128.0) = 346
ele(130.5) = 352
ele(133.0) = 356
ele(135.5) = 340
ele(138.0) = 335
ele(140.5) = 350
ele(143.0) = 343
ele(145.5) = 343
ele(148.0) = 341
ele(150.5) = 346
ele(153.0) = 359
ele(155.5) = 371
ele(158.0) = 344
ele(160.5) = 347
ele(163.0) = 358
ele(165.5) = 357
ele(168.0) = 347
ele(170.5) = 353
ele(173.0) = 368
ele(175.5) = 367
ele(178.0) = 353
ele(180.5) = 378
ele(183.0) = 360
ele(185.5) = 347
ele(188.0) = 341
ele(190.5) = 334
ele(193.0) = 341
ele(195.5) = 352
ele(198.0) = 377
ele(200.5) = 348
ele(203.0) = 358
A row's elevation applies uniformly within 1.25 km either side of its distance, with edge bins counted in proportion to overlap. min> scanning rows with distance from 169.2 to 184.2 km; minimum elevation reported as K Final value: 353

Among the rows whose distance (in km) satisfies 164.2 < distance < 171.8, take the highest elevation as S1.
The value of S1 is 357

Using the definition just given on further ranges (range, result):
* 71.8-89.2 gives 368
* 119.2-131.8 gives 352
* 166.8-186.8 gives 378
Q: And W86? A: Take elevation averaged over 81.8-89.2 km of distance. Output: 341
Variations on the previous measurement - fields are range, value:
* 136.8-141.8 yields 343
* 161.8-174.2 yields 357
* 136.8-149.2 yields 342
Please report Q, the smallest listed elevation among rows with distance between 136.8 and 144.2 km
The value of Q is 335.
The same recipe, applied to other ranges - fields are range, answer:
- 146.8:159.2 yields 341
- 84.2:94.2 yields 311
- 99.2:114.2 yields 325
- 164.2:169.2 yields 347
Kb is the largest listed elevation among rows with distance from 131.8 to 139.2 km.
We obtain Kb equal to 356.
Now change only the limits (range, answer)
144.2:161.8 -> 371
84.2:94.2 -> 346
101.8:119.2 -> 336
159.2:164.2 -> 358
